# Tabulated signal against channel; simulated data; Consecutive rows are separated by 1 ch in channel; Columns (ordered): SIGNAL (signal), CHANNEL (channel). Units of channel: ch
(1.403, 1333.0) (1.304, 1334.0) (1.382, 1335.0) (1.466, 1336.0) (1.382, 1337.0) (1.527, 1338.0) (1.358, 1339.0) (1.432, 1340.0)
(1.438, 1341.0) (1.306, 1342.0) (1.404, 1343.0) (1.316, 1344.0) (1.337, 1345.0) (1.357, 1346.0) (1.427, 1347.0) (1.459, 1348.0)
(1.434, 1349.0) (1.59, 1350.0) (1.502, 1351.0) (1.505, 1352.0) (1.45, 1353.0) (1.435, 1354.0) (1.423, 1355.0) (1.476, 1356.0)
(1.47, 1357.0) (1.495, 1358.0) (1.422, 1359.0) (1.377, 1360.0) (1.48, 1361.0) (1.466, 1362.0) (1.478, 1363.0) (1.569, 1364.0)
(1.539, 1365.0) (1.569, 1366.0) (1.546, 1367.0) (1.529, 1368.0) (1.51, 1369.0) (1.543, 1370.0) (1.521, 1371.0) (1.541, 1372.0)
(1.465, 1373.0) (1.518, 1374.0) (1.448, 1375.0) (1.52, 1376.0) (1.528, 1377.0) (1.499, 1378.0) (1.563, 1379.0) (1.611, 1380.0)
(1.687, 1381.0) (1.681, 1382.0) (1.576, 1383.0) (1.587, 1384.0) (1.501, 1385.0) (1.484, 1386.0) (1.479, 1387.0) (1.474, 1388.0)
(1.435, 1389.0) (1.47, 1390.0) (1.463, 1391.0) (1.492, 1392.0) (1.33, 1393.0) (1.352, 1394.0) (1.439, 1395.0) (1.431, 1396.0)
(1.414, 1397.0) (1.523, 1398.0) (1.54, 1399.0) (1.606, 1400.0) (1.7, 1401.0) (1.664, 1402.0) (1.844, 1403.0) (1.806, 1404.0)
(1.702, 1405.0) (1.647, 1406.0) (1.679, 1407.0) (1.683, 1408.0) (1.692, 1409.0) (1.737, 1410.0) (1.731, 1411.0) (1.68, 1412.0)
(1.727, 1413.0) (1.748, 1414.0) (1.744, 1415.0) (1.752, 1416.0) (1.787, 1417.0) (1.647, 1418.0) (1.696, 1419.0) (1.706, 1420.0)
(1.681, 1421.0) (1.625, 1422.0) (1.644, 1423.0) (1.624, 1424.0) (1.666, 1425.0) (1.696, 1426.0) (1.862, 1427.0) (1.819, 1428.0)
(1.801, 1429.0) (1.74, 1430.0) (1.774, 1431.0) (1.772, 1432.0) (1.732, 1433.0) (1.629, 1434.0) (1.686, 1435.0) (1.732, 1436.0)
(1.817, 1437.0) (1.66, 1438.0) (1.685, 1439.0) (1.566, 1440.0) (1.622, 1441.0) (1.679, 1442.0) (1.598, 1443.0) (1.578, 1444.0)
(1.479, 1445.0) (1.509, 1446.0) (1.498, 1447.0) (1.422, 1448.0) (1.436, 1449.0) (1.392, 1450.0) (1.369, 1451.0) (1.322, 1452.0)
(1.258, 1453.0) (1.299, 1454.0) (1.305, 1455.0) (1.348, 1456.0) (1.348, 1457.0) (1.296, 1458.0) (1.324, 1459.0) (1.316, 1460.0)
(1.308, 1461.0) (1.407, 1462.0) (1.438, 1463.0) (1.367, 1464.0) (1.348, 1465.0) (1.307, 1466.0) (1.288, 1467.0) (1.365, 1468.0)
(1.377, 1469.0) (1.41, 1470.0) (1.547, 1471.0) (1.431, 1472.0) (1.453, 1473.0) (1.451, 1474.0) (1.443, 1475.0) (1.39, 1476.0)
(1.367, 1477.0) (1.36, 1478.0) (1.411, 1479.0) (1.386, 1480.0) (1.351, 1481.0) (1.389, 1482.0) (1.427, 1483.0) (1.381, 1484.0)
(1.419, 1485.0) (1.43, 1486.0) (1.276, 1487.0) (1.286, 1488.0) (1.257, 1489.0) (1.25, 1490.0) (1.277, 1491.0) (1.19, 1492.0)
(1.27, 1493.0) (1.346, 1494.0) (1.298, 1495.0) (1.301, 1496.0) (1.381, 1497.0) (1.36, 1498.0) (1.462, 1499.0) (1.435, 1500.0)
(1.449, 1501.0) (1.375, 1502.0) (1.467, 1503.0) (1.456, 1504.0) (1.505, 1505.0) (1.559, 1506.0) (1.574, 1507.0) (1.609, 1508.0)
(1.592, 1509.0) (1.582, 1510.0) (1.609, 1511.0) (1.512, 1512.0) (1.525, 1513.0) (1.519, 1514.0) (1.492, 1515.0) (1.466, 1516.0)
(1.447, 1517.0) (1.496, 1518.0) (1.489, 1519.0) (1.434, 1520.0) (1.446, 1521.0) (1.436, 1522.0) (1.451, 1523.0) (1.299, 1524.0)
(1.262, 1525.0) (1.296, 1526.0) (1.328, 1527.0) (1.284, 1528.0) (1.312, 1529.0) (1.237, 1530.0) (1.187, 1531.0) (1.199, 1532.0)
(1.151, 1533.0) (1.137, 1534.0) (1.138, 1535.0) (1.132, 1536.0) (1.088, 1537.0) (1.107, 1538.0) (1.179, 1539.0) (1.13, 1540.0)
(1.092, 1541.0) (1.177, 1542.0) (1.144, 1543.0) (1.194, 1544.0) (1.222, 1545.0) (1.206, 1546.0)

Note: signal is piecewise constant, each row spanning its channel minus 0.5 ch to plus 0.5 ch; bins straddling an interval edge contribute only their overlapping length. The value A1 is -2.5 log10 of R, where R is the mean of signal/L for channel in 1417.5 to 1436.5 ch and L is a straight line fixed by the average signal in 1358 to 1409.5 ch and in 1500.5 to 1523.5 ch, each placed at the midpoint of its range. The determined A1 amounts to -0.12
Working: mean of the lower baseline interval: 1.54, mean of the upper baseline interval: 1.5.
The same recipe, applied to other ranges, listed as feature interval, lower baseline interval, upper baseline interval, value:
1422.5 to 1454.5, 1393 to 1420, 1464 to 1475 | -0.06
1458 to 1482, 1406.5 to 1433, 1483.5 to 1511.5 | 0.10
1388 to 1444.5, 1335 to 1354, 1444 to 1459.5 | -0.18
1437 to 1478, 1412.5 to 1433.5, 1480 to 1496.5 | 0.06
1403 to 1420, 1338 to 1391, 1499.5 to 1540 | -0.18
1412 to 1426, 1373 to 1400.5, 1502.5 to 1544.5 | -0.16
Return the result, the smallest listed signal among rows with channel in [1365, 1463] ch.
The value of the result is 1.258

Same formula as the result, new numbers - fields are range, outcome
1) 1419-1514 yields 1.19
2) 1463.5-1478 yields 1.288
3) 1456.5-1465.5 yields 1.296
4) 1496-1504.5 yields 1.301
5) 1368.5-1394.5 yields 1.33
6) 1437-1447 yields 1.479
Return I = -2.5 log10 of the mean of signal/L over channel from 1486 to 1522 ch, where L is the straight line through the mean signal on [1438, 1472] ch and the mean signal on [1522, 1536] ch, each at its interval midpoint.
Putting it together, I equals -0.09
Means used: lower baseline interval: 1.42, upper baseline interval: 1.25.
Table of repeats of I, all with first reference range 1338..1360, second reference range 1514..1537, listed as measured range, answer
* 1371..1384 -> -0.102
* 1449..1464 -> 0.018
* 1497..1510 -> -0.116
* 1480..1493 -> 0.015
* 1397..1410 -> -0.191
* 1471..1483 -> -0.045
